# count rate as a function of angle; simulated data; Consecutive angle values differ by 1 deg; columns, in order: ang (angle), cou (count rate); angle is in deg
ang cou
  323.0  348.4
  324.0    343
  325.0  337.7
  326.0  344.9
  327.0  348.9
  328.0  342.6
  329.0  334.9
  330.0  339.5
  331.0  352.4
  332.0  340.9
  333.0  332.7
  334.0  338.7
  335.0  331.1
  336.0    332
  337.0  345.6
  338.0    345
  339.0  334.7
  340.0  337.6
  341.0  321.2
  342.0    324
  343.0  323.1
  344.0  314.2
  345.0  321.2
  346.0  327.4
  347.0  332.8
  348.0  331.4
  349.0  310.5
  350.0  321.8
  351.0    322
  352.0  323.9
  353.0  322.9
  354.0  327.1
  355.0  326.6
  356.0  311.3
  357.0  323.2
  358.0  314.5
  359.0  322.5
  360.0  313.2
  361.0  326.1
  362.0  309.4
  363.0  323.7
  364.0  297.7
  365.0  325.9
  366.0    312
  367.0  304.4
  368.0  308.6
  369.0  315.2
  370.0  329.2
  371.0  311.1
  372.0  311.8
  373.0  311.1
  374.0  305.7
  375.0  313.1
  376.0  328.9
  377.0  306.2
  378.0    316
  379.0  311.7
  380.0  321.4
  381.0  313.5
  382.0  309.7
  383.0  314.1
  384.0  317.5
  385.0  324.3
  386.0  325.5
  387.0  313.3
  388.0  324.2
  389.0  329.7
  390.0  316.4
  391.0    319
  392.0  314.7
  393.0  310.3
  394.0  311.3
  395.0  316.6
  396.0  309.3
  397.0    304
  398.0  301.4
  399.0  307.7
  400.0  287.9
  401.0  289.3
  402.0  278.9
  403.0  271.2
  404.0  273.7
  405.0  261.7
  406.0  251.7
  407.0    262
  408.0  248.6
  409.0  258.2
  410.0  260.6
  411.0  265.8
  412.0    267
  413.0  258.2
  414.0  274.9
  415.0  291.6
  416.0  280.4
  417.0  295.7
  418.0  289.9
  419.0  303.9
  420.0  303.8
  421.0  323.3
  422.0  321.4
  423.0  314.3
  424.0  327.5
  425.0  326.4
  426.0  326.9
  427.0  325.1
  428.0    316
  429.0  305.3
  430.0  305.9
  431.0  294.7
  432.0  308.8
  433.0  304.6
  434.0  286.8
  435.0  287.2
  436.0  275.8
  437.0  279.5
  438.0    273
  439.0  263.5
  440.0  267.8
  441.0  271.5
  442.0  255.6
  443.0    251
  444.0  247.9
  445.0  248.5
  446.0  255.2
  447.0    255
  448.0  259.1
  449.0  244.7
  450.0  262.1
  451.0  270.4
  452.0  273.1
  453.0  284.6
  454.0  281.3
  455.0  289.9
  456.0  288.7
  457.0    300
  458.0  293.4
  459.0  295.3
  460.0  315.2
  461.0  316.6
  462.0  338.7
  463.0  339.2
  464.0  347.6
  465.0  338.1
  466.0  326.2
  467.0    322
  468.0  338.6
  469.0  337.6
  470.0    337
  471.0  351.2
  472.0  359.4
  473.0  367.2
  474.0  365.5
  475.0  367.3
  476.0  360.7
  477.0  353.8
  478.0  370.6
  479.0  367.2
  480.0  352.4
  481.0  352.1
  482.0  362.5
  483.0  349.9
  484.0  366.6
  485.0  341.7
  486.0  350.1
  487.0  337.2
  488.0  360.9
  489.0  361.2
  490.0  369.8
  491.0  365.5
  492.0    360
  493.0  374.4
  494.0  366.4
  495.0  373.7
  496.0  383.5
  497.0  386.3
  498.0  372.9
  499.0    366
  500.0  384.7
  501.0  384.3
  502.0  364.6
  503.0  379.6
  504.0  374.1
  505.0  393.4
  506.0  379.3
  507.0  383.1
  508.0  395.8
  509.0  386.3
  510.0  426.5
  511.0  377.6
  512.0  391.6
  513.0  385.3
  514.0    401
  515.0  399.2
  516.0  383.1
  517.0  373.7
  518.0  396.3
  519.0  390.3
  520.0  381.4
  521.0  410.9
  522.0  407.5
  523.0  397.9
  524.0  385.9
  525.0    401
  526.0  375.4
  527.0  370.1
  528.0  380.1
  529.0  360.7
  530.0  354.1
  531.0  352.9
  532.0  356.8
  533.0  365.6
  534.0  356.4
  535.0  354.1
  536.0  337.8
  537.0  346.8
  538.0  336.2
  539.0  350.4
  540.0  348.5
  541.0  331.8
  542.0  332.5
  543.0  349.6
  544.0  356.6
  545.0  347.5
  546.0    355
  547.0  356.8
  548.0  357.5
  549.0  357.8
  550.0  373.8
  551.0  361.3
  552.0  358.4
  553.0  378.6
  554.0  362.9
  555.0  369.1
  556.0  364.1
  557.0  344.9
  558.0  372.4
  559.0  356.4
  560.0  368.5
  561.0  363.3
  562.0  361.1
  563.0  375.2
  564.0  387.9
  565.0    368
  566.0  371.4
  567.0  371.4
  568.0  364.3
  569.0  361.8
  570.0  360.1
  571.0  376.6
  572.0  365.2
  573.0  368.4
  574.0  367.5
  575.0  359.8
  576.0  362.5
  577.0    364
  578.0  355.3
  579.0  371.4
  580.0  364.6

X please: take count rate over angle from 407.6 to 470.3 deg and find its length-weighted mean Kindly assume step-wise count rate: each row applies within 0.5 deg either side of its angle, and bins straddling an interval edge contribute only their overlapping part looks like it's 292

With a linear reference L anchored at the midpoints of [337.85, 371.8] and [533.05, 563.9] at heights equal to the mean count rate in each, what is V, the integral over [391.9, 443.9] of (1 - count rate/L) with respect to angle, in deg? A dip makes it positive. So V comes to 6.77 deg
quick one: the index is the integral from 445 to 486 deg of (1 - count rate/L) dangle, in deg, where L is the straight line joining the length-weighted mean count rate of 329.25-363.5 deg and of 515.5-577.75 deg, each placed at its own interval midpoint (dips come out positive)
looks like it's 3.3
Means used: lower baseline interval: 327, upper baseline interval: 366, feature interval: 322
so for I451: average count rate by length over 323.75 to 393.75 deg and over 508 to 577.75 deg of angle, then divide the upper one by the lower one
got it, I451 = 1.1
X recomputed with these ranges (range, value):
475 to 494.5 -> 359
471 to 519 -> 373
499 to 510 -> 384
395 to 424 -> 285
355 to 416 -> 303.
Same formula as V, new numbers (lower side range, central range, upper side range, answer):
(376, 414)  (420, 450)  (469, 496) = 3.5 deg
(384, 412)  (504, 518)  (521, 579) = -1.8 deg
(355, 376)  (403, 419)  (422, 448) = 1.4 deg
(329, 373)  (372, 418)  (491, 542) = 5.5 deg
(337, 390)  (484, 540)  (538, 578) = -3.7 deg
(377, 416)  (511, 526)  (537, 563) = -2.1 deg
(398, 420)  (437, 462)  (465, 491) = 3.6 deg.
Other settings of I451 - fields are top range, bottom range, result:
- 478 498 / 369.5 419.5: 1.22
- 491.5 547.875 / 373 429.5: 1.24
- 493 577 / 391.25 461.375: 1.29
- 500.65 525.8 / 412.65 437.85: 1.30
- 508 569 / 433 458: 1.36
